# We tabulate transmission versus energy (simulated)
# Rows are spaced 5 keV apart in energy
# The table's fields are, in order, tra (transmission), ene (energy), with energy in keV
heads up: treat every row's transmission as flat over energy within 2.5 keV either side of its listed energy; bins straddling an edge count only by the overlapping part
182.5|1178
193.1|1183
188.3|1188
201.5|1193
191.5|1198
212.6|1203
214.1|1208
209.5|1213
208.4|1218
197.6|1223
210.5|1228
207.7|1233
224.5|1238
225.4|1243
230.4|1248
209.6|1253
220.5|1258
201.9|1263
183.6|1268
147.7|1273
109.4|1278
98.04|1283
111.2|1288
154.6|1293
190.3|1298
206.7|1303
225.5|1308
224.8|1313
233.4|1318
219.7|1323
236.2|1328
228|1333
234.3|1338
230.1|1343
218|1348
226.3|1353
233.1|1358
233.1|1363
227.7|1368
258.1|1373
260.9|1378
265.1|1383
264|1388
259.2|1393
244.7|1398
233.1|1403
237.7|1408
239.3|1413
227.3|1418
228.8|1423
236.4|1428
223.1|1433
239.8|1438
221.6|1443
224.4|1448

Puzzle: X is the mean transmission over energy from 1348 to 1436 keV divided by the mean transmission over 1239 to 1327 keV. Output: 1.27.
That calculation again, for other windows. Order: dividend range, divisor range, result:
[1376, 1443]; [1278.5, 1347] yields 1.23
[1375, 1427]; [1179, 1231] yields 1.22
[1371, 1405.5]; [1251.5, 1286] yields 1.54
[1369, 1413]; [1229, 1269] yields 1.17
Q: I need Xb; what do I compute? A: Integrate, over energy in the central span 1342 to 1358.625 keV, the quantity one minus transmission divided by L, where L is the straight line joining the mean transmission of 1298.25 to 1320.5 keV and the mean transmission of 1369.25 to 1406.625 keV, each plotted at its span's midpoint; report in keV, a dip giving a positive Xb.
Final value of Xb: 0.79 keV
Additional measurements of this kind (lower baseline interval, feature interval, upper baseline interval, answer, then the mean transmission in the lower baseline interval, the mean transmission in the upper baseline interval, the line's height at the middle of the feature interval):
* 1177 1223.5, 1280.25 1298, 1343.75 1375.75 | 7.1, 201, 233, 219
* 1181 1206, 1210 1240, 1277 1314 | -3.5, 198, 165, 188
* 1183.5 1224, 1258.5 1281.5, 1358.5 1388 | 6.0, 203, 249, 221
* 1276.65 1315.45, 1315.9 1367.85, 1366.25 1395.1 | -3.6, 167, 257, 215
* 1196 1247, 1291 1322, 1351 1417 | 2.9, 211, 245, 229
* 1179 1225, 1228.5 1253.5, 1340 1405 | -1.1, 201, 243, 211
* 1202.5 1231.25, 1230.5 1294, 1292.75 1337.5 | 9.8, 208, 217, 212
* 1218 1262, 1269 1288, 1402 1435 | 8.3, 215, 232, 219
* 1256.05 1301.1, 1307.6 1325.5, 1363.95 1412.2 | -3.5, 157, 249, 189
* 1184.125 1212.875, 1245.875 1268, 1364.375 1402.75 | 0.6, 202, 252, 218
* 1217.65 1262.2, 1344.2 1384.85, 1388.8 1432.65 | -1.3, 215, 239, 232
